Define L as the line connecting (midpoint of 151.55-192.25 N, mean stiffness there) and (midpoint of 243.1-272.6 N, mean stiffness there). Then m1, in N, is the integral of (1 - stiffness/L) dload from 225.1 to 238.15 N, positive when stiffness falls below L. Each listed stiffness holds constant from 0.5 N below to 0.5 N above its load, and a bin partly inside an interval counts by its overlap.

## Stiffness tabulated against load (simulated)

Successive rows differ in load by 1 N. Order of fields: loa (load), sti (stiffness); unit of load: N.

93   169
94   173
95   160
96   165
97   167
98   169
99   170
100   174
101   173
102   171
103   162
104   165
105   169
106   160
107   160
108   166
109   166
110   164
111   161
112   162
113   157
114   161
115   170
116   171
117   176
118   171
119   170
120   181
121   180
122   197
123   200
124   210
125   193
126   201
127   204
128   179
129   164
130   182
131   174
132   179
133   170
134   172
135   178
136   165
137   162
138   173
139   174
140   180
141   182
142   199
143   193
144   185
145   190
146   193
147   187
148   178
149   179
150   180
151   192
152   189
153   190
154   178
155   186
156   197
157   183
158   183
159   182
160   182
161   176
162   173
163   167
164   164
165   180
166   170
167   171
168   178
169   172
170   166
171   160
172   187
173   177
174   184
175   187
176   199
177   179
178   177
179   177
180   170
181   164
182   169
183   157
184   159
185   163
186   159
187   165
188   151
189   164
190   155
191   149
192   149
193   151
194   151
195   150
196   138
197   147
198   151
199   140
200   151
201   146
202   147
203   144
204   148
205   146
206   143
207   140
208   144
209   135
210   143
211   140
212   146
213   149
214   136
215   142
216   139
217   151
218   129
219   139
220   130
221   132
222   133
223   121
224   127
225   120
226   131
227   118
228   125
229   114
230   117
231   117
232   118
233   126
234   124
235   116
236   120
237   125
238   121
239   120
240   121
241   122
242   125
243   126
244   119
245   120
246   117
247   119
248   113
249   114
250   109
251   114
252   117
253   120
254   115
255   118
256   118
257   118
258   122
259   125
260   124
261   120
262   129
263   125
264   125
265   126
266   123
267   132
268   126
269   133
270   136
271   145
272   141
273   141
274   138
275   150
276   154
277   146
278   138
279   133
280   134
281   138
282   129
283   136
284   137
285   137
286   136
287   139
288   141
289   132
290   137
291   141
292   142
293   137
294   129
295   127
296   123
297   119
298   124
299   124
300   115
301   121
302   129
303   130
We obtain 1.63 N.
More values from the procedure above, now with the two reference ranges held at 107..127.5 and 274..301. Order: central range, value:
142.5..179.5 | -3.2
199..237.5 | 4.7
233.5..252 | 3.4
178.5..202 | 0.6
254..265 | 1.5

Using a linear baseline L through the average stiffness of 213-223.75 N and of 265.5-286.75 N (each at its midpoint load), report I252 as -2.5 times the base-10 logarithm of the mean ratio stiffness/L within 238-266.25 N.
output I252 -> 0.14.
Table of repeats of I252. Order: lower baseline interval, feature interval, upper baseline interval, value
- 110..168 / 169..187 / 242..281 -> -0.06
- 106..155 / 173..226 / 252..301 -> 0.04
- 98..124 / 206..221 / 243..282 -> 0.01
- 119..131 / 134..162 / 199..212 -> -0.04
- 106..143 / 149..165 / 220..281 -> -0.11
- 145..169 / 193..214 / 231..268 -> 0.04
